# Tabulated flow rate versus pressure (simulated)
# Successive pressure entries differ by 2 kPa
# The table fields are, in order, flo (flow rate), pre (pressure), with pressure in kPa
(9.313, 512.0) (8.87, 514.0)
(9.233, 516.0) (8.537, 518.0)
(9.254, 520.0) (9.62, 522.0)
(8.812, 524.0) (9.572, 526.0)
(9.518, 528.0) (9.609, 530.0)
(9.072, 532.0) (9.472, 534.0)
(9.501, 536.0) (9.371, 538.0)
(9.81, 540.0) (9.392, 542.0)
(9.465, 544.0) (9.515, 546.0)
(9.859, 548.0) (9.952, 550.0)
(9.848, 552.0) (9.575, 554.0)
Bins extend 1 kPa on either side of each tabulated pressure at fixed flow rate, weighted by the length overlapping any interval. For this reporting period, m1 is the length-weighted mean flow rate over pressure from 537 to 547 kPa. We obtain 9.51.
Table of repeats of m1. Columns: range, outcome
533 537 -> 9.49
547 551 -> 9.91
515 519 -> 8.89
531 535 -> 9.27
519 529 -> 9.36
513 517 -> 9.05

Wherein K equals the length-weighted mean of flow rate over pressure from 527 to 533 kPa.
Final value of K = 9.4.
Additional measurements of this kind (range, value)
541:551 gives 9.64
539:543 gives 9.6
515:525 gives 9.09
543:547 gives 9.49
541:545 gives 9.43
